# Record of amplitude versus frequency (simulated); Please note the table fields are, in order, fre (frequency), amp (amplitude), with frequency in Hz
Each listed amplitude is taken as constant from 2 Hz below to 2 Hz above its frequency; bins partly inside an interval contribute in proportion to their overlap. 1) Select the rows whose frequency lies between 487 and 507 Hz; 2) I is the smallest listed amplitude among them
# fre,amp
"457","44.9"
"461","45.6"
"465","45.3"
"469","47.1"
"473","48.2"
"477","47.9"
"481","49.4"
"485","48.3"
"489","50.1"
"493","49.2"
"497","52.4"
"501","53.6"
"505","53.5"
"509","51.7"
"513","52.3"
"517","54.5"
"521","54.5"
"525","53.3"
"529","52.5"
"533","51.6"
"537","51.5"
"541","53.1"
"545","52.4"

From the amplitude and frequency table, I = 49.2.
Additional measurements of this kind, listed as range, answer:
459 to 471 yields 45.3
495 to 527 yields 51.7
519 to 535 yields 51.6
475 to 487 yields 47.9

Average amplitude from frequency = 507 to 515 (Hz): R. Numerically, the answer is 52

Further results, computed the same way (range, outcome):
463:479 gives 47.1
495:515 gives 52.7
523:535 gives 52.5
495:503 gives 53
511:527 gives 53.7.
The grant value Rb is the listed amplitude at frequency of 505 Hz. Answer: 53.5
